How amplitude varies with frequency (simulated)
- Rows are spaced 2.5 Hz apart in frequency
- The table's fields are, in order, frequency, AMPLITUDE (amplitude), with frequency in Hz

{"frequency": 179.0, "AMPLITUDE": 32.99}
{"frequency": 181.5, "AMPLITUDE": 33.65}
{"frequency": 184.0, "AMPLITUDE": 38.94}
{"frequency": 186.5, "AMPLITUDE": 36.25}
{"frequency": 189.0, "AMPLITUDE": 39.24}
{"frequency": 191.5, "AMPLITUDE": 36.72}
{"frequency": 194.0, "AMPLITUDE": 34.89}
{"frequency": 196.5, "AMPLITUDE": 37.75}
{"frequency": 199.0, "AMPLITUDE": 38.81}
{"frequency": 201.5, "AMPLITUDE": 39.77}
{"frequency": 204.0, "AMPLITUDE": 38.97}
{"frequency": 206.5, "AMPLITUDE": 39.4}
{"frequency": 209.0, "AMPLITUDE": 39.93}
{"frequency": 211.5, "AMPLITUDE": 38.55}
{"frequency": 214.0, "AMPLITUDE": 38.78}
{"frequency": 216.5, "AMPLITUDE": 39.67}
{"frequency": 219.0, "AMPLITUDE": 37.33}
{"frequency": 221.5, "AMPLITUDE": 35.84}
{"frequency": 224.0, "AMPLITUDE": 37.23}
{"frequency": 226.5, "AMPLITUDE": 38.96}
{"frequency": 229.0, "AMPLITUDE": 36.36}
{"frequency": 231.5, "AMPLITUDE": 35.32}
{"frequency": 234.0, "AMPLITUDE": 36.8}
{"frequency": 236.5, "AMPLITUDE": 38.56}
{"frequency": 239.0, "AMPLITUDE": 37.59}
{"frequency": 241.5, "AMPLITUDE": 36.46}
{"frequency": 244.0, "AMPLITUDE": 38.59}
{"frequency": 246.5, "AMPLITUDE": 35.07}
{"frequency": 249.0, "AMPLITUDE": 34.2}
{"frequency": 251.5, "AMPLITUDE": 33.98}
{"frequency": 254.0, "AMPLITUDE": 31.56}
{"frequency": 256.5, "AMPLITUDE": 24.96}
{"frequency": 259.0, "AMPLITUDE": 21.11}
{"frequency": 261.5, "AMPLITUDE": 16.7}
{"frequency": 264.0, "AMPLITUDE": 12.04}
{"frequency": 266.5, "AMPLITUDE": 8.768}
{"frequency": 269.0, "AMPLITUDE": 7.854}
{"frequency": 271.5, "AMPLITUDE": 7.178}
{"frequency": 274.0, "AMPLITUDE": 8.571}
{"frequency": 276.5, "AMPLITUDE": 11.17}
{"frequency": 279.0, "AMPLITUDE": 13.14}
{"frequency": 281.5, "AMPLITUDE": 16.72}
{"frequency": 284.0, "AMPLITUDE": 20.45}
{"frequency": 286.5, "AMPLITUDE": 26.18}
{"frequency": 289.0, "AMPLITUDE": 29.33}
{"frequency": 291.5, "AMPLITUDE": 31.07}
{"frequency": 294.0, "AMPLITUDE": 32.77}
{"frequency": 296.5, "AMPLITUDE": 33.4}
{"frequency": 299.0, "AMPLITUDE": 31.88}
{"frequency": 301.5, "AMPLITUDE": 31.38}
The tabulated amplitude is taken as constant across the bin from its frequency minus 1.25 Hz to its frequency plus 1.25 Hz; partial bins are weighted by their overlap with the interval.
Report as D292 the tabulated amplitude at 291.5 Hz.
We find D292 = 31.07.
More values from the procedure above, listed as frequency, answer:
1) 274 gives 8.571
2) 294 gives 32.77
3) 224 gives 37.23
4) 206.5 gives 39.4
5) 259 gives 21.11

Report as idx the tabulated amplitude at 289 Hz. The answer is 29.33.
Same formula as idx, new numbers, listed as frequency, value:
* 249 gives 34.2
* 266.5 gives 8.768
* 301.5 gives 31.38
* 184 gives 38.94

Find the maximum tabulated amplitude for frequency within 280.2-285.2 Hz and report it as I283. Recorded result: 20.45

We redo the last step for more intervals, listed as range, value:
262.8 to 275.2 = 12.04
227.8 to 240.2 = 38.56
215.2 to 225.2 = 39.67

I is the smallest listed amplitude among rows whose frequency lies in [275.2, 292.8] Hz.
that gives 11.17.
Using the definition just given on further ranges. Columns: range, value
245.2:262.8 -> 16.7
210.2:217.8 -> 38.55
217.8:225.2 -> 35.84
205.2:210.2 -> 39.4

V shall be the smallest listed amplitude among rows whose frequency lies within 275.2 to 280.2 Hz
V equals 11.17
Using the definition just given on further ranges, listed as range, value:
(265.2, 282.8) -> 7.178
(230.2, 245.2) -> 35.32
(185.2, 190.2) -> 36.25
